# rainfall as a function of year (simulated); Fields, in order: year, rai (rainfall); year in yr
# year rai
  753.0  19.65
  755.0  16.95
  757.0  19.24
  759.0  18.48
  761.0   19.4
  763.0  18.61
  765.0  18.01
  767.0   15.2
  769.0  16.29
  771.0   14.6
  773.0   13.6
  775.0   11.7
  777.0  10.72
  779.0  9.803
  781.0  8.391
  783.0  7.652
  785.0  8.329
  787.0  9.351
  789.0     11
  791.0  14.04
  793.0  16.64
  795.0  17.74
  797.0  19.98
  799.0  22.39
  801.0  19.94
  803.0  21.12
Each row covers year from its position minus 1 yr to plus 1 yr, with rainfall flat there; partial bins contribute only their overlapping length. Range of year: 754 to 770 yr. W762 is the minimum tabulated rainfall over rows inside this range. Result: 15.2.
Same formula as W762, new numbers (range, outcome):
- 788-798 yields 11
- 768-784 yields 7.652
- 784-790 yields 8.329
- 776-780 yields 9.803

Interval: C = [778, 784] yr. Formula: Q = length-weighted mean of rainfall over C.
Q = 8.62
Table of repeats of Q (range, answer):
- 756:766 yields 18.7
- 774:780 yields 10.7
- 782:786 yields 7.99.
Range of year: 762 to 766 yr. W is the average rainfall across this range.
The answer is 18.3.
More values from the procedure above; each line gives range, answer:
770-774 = 14.1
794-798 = 18.9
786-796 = 13.8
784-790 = 9.56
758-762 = 18.9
